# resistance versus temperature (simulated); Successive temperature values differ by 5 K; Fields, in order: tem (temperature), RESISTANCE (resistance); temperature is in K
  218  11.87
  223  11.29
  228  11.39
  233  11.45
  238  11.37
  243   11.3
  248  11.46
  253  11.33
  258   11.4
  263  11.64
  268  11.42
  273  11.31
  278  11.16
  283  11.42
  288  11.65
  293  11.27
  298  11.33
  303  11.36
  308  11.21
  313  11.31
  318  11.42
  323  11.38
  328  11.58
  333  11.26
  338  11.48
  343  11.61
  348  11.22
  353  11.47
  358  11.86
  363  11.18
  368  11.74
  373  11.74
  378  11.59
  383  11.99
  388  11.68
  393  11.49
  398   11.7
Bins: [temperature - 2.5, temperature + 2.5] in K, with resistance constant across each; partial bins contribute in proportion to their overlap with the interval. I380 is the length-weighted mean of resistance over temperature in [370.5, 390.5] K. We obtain 11.8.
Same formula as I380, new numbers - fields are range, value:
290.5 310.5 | 11.3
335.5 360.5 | 11.5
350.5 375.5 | 11.6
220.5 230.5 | 11.3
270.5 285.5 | 11.3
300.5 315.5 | 11.3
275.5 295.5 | 11.4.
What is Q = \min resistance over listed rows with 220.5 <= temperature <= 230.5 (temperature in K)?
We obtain 11.29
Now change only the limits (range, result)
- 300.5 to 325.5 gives 11.21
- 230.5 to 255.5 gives 11.3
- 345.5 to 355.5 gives 11.22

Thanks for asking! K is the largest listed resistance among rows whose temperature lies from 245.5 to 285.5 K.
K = 11.64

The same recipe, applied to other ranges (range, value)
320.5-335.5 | 11.58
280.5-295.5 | 11.65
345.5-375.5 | 11.86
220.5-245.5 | 11.45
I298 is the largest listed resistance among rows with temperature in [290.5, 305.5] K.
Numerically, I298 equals 11.36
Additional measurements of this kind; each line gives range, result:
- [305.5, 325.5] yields 11.42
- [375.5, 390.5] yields 11.99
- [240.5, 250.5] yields 11.46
